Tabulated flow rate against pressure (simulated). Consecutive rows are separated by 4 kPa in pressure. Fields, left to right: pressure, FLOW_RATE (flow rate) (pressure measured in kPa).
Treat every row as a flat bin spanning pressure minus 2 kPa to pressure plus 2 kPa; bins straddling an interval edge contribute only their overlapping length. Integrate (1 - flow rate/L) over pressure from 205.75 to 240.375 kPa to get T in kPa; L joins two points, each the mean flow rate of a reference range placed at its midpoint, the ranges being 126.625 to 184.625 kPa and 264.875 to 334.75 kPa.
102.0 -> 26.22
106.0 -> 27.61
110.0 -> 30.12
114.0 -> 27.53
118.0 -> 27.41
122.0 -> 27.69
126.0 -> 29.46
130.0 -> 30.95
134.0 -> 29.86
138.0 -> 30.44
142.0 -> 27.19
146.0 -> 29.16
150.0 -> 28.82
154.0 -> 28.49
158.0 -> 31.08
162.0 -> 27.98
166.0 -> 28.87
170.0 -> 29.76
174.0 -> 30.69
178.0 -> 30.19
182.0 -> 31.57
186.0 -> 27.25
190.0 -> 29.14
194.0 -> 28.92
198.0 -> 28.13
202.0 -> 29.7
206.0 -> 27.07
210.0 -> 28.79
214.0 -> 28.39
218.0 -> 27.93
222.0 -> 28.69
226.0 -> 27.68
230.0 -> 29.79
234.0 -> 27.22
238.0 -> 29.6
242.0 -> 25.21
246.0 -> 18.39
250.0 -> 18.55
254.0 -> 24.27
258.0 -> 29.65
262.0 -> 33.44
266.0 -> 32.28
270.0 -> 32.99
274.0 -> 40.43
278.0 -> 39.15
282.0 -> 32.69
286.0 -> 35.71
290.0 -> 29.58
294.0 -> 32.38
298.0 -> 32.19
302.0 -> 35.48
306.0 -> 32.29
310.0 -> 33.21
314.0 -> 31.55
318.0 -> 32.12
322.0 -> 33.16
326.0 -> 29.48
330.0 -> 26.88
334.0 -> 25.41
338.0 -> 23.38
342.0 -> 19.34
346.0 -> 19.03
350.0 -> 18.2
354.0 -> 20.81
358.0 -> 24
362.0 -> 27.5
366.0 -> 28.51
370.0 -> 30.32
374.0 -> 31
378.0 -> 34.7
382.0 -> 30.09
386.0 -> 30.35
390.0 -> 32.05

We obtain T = 3.0 kPa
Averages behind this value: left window 29.6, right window 32.7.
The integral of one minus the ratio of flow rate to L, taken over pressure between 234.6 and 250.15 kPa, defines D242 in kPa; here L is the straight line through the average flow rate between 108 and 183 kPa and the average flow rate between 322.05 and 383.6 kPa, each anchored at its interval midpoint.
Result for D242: 2.2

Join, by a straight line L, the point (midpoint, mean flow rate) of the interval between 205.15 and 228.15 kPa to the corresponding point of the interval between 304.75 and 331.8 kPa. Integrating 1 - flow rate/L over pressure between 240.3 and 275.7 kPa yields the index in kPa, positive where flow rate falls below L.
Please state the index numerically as 1.43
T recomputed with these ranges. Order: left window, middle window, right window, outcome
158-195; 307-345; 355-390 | 1.70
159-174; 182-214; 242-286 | 1.02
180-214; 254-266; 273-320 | 0.56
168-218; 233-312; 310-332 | -1.45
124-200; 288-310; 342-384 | -4.33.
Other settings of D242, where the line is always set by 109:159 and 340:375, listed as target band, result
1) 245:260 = 1.9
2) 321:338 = -2.1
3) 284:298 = -3.8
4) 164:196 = -1.7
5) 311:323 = -3.5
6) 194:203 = -0.4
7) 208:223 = -0.7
